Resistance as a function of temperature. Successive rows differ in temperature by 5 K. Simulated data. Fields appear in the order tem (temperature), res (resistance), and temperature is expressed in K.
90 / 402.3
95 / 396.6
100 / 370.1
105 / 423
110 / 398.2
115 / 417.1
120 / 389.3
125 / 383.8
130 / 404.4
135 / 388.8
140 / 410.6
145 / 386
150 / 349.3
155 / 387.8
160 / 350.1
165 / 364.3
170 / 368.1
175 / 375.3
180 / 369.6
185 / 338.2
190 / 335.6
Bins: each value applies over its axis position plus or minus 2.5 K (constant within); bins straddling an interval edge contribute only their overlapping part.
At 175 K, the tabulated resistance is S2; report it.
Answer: 375.3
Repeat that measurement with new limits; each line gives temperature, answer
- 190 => 335.6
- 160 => 350.1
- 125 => 383.8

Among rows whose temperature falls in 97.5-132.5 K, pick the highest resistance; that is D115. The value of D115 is 423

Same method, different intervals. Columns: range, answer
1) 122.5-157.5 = 410.6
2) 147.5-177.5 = 387.8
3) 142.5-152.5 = 386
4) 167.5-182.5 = 375.3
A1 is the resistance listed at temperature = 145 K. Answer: 386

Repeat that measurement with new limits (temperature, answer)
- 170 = 368.1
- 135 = 388.8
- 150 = 349.3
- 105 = 423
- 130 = 404.4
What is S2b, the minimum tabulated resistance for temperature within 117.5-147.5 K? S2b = 383.8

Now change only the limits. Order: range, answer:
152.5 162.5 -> 350.1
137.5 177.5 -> 349.3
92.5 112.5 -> 370.1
